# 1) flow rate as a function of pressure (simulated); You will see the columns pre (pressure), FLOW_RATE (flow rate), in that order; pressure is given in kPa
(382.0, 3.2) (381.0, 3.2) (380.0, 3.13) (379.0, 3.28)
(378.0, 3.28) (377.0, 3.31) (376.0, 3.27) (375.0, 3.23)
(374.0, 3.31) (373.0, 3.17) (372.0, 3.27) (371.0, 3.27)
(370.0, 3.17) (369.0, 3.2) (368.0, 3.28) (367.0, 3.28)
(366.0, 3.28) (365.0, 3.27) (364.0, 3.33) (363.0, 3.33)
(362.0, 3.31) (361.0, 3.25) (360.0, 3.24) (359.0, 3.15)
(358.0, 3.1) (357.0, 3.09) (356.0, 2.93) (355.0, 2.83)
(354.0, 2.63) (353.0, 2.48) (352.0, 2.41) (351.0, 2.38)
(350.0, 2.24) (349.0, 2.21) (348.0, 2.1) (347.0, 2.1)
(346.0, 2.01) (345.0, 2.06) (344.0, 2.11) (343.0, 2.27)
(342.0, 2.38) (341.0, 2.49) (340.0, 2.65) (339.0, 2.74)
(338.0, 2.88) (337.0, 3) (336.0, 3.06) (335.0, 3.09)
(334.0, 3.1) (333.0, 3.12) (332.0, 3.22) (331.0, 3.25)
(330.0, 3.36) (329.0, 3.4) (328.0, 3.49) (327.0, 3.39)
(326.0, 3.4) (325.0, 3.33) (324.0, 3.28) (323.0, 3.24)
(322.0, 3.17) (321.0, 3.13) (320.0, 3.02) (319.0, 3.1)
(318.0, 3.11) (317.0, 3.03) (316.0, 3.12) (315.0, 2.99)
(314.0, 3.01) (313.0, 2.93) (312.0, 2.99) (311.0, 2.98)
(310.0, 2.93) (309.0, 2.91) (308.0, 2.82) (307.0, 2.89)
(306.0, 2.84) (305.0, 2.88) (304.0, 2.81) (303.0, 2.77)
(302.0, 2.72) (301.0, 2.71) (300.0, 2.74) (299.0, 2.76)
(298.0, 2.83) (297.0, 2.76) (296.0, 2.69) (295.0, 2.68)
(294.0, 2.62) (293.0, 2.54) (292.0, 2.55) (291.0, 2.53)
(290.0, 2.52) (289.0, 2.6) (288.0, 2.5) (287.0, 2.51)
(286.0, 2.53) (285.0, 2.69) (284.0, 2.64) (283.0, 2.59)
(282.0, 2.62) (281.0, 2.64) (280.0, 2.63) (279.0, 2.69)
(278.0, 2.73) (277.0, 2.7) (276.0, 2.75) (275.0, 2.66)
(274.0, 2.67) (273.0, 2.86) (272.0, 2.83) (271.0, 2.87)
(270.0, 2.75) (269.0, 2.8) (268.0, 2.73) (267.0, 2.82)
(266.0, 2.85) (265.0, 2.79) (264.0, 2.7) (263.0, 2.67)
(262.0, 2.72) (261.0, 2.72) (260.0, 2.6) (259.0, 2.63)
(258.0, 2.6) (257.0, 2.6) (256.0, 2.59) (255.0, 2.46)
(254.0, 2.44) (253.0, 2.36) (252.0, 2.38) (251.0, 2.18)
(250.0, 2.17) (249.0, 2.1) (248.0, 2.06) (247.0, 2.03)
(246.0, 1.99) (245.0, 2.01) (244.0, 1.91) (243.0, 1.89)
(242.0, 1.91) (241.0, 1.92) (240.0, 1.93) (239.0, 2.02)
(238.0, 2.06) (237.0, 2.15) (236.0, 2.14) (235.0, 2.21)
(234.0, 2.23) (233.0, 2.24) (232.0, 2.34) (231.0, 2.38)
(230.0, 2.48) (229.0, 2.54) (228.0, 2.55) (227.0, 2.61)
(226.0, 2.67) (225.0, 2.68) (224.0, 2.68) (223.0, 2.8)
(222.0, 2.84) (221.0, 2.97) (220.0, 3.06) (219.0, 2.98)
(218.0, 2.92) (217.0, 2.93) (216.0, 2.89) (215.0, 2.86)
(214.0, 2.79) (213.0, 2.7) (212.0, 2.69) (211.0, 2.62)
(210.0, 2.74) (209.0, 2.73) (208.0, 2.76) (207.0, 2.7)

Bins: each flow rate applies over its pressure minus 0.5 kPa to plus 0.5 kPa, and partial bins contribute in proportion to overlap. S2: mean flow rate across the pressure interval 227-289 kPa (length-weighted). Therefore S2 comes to 2.46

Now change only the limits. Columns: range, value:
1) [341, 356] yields 2.33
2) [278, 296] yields 2.6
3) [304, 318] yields 2.95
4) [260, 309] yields 2.71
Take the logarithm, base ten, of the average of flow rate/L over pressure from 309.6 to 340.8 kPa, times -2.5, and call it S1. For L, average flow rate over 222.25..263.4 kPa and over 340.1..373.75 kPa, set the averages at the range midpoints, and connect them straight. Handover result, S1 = -0.16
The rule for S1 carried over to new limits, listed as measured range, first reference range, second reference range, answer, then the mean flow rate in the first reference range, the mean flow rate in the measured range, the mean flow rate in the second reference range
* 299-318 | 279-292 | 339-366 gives -0.11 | 2.59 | 2.9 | 2.68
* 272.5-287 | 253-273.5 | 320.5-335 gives 0.07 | 2.69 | 2.67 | 3.27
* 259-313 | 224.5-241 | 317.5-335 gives 0.04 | 2.31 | 2.72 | 3.24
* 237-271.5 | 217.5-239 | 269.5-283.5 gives 0.11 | 2.54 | 2.39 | 2.71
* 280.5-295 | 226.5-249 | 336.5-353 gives -0.14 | 2.16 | 2.58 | 2.38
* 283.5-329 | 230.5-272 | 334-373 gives -0.11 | 2.37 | 2.89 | 2.82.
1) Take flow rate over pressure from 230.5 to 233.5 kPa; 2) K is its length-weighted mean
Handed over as 2.32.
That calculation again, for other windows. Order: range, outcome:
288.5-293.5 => 2.55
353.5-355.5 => 2.73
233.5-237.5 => 2.18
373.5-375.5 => 3.27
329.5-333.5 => 3.24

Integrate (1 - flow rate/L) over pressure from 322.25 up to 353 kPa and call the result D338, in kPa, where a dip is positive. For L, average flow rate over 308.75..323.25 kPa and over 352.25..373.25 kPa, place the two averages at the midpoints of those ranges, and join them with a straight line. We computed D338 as 2.9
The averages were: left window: 3.04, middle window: 2.79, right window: 3.13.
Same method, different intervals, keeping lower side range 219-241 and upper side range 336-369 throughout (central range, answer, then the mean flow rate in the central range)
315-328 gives -2.51 kPa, 3.2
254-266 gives -0.54 kPa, 2.64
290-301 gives -0.20 kPa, 2.67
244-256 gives 1.45 kPa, 2.2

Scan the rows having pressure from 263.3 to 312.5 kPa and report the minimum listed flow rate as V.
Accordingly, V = 2.5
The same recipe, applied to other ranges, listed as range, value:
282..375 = 2.01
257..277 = 2.6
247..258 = 2.03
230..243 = 1.89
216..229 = 2.54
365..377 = 3.17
